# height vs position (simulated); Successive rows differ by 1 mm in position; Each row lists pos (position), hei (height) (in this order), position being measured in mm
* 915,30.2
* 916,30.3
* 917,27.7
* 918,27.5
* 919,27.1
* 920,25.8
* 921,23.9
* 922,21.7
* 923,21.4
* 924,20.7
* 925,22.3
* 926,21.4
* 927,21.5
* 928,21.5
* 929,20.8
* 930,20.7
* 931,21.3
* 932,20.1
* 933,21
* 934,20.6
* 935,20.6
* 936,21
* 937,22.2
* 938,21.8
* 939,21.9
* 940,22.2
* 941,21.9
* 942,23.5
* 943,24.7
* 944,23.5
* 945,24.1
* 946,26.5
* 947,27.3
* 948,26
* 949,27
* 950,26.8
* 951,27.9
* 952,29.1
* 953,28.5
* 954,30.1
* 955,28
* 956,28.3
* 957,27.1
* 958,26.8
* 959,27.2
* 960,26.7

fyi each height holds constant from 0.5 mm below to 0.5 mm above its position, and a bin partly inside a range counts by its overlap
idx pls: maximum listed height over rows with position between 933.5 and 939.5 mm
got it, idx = 22.2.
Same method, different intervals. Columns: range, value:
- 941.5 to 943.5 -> 24.7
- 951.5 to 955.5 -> 30.1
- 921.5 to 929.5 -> 22.3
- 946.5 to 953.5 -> 29.1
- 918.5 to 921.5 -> 27.1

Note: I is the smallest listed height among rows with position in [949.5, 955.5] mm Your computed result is 26.8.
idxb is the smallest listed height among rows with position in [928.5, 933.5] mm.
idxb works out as 20.1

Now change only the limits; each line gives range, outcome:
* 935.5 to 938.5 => 21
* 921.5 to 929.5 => 20.7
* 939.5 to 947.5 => 21.9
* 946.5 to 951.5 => 26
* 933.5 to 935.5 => 20.6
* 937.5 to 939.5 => 21.8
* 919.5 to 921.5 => 23.9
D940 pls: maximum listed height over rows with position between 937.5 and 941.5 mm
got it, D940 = 22.2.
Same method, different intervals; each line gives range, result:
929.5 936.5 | 21.3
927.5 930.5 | 21.5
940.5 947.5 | 27.3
